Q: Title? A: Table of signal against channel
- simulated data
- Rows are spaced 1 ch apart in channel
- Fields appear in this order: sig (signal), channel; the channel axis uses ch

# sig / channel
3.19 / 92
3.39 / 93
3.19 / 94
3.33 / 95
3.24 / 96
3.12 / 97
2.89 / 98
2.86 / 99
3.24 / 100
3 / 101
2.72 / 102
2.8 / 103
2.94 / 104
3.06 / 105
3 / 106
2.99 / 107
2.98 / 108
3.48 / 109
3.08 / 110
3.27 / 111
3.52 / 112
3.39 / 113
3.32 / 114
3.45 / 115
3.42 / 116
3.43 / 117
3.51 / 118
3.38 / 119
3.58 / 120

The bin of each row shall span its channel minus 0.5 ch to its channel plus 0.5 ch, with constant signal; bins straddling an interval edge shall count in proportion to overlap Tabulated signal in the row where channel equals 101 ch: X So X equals 3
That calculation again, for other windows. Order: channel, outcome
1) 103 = 2.8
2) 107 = 2.99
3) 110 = 3.08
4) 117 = 3.43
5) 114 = 3.32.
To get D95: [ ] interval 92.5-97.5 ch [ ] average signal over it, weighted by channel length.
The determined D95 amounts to 3.25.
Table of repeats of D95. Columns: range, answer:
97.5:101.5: 3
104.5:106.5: 3.03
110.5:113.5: 3.39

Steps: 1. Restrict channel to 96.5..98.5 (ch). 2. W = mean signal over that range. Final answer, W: 3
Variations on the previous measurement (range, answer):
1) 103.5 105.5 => 3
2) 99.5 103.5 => 2.94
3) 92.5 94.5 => 3.29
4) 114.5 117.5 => 3.43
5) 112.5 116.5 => 3.4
